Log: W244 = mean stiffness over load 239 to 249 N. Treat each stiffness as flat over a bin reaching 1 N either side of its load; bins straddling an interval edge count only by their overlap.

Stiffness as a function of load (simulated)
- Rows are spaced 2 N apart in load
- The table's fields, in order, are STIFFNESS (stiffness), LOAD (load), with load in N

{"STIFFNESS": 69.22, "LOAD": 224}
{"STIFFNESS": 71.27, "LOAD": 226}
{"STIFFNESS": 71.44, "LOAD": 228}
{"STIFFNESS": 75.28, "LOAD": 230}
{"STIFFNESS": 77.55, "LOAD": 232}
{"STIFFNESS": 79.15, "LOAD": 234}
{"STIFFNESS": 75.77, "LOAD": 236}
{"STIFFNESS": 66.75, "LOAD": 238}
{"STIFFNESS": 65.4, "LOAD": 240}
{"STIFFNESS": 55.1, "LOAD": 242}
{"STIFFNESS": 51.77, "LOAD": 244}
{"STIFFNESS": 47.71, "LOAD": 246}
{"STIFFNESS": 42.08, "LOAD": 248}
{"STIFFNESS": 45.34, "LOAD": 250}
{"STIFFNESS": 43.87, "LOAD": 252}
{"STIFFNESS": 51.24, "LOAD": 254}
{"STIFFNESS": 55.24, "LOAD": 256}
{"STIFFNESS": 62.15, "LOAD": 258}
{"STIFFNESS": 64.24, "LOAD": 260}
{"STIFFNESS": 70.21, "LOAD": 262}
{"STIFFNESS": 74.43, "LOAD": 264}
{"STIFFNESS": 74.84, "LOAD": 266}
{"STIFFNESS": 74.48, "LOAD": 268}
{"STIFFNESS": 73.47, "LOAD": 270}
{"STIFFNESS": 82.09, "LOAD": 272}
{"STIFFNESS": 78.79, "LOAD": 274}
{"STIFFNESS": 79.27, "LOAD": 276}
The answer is 52.4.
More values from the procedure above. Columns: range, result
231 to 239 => 74.8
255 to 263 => 63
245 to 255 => 46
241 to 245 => 53.4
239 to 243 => 60.2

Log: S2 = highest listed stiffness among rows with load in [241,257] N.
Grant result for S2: 55.24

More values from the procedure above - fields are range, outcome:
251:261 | 64.24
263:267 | 74.84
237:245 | 66.75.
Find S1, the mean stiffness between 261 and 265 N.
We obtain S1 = 72.3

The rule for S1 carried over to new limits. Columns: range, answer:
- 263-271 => 74.3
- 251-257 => 50.1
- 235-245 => 63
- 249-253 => 44.6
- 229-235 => 77.3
